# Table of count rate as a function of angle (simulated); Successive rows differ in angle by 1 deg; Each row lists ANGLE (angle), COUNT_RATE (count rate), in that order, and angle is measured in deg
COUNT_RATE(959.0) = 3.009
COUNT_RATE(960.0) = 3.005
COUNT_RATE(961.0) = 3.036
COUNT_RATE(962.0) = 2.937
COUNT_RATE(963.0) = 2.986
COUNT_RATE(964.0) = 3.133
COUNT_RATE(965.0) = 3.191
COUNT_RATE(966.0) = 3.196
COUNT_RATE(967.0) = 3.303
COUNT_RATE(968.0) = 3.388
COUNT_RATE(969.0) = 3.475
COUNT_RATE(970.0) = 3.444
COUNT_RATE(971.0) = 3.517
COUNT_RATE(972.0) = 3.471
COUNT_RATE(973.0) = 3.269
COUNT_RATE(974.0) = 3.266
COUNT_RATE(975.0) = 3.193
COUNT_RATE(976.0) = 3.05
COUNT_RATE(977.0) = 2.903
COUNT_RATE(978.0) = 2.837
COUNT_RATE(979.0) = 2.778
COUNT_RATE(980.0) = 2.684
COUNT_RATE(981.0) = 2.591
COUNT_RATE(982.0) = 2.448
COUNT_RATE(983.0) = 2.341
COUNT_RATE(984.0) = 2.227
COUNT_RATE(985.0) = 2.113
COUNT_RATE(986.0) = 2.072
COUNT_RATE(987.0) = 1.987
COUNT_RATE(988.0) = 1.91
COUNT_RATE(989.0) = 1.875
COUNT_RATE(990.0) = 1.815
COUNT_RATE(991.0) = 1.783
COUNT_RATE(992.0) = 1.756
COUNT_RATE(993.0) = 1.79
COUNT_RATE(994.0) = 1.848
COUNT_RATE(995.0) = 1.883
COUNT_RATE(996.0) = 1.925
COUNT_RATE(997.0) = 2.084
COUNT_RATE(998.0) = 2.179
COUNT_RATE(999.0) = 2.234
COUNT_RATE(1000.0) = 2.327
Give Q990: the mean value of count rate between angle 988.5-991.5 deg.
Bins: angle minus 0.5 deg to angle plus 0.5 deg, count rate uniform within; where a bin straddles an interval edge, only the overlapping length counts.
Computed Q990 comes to 1.82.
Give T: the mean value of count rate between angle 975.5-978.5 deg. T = 2.93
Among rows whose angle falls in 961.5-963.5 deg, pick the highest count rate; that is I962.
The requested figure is 2.986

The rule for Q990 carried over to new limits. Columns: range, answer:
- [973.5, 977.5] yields 3.1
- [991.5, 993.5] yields 1.77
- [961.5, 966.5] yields 3.09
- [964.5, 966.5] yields 3.19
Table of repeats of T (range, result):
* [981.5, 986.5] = 2.24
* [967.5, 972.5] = 3.46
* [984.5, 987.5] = 2.06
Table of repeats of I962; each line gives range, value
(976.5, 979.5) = 2.903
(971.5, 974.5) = 3.471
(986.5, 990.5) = 1.987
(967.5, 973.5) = 3.517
